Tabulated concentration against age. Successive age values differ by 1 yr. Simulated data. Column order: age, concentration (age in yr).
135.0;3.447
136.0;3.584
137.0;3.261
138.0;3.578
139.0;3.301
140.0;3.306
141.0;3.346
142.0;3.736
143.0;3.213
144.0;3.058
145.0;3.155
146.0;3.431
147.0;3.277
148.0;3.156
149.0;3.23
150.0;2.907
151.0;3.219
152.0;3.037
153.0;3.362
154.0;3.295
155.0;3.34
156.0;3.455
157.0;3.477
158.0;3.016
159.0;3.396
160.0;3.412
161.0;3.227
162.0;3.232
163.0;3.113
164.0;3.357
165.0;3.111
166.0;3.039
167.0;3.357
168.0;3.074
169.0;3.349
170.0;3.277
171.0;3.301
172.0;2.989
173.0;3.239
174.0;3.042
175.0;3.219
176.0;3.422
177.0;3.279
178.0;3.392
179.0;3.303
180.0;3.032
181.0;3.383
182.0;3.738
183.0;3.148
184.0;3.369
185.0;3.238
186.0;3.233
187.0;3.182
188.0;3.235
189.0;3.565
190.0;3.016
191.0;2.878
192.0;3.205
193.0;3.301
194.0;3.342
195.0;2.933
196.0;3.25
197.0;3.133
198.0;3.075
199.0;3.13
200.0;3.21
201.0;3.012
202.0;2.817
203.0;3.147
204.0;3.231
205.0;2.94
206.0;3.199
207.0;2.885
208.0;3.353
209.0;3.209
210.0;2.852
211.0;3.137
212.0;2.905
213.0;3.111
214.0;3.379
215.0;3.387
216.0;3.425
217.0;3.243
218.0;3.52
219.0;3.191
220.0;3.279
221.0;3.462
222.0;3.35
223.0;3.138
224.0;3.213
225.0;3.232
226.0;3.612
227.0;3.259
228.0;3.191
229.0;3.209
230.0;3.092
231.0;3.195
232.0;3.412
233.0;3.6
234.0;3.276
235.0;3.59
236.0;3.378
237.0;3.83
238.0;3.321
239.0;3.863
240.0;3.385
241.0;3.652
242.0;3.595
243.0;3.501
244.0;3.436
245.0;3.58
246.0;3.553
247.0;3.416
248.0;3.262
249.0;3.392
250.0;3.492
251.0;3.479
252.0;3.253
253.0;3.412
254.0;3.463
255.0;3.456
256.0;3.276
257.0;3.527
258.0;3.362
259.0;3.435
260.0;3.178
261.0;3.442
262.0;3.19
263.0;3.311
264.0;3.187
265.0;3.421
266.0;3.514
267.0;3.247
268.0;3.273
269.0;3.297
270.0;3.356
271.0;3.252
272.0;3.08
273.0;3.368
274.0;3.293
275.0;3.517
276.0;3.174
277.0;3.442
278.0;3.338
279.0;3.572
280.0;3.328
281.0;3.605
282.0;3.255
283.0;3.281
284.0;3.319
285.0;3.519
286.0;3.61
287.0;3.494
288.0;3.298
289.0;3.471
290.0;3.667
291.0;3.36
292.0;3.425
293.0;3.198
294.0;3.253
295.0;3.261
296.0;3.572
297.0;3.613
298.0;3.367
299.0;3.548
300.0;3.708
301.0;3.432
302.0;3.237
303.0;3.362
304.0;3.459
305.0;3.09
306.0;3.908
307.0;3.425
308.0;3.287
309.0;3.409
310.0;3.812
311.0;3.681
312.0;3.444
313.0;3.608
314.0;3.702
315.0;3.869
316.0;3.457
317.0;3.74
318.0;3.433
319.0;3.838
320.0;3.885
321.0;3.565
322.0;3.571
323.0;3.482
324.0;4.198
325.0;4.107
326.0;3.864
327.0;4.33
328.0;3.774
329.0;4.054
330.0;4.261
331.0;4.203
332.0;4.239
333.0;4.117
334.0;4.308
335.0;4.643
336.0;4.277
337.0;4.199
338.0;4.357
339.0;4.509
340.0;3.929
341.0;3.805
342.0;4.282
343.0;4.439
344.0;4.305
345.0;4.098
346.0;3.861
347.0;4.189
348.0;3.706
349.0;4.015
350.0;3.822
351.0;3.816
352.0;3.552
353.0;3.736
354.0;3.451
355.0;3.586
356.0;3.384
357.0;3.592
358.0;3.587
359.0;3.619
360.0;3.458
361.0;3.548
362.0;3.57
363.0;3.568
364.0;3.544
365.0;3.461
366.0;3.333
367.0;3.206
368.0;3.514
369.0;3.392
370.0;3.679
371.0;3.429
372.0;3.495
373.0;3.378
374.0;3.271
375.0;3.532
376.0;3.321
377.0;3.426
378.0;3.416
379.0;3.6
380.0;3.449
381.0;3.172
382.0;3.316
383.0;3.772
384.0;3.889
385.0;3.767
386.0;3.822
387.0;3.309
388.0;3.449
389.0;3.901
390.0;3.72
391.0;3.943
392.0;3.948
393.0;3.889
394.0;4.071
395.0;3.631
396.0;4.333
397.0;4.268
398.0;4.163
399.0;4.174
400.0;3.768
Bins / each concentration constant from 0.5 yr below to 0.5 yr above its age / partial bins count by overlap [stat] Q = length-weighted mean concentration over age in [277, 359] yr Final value 3.72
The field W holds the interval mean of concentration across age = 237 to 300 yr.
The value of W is 3.41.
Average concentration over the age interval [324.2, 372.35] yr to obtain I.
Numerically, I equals 3.86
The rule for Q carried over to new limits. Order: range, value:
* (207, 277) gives 3.35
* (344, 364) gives 3.7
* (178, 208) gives 3.18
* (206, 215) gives 3.12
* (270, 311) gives 3.42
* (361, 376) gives 3.45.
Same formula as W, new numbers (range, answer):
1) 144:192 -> 3.24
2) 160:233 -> 3.22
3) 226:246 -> 3.45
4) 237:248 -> 3.53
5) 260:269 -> 3.31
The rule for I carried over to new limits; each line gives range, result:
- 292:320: 3.51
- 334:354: 4.07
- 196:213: 3.08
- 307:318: 3.59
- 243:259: 3.43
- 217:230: 3.29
